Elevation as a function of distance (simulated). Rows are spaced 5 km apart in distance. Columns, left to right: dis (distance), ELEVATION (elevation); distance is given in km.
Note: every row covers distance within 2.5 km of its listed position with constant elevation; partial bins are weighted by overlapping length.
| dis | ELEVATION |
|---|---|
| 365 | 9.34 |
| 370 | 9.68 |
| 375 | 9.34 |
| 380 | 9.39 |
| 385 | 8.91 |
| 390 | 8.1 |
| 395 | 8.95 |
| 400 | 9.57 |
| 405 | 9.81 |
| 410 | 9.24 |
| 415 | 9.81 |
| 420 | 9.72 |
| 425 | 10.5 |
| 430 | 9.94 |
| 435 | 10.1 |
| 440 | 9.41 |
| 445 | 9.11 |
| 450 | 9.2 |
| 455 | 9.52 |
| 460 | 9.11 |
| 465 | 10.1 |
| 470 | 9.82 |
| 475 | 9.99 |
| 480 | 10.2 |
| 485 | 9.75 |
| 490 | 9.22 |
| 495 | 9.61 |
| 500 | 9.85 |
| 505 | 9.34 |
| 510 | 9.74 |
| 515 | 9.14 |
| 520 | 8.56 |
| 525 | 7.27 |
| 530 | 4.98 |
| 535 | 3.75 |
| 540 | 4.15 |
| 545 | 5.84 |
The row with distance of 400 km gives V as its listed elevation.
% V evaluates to 9.57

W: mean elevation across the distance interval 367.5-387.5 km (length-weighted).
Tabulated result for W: 9.33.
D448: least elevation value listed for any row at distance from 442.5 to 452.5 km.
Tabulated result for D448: 9.11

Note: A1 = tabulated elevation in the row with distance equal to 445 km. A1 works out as 9.11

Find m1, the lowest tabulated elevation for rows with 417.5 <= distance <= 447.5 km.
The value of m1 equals 9.11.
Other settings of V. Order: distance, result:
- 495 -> 9.61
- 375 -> 9.34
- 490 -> 9.22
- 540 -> 4.15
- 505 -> 9.34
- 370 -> 9.68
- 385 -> 8.91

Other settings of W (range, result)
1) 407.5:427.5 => 9.82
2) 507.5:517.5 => 9.44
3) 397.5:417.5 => 9.61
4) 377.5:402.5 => 8.98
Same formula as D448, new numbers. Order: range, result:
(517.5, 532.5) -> 4.98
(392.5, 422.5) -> 8.95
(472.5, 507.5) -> 9.22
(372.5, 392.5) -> 8.1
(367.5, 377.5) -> 9.34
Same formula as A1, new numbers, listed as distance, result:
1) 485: 9.75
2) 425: 10.5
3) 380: 9.39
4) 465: 10.1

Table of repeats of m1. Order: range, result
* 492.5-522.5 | 8.56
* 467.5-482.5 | 9.82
